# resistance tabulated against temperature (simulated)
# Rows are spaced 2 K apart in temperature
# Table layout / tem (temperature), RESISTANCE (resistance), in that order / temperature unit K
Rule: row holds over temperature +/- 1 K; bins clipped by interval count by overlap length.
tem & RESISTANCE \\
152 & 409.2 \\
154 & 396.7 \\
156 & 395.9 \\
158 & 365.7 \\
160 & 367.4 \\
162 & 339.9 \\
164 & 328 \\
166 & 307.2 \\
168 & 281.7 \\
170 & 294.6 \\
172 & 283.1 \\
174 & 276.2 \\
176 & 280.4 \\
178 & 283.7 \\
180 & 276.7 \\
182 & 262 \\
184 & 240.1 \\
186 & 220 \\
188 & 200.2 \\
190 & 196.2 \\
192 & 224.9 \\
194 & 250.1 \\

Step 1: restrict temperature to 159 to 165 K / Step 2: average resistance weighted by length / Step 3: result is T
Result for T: 345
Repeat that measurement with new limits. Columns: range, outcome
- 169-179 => 284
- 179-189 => 240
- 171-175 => 280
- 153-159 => 386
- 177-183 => 274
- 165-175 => 289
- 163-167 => 318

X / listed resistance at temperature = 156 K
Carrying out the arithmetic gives 395.9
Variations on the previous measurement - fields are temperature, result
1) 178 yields 283.7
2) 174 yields 276.2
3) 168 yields 281.7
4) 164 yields 328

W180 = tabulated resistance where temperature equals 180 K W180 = 276.7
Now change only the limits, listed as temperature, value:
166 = 307.2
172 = 283.1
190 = 196.2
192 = 224.9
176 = 280.4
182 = 262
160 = 367.4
